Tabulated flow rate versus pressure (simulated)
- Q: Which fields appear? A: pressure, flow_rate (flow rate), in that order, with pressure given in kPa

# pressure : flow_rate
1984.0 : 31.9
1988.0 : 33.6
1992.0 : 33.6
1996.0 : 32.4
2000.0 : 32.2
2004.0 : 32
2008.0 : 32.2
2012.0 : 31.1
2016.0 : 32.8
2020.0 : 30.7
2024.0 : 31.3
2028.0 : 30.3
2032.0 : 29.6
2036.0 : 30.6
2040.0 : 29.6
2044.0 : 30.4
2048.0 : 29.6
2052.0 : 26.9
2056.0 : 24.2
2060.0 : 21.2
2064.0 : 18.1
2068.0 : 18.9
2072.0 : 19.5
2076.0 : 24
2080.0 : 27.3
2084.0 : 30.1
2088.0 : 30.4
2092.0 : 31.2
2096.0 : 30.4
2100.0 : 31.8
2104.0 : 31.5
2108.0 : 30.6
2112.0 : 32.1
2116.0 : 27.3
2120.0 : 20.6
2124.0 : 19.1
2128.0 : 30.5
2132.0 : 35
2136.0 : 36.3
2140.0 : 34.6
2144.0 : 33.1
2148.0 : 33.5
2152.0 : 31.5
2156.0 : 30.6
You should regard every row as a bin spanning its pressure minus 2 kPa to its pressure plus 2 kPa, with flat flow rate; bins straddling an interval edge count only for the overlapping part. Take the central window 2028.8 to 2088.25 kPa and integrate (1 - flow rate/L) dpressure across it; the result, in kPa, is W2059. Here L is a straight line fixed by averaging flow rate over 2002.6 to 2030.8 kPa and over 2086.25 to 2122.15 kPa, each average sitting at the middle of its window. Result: 8.84 kPa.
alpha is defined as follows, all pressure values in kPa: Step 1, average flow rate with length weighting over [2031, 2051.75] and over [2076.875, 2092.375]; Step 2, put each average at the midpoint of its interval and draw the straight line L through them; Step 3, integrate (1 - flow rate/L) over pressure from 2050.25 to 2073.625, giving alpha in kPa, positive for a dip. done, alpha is 6.4 kPa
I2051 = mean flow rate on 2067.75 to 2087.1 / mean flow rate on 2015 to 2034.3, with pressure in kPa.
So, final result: 0.8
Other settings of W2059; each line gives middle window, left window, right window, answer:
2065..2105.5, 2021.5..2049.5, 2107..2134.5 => 2.3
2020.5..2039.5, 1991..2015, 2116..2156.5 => 0.9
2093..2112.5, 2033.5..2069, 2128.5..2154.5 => -0.6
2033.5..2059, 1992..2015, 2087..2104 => 2.7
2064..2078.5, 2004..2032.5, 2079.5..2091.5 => 4.5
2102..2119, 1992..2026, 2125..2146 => 1.6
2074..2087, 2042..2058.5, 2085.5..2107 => 1.1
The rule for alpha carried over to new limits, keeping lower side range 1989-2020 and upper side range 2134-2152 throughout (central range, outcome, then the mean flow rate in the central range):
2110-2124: 3.4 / 25.6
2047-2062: 3.5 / 25.2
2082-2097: 1.3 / 30.5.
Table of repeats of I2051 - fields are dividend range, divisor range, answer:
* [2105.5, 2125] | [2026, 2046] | 0.88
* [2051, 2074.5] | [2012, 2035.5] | 0.69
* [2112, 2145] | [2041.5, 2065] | 1.16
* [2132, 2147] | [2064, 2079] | 1.66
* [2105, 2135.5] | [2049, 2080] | 1.27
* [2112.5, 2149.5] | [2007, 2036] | 0.97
